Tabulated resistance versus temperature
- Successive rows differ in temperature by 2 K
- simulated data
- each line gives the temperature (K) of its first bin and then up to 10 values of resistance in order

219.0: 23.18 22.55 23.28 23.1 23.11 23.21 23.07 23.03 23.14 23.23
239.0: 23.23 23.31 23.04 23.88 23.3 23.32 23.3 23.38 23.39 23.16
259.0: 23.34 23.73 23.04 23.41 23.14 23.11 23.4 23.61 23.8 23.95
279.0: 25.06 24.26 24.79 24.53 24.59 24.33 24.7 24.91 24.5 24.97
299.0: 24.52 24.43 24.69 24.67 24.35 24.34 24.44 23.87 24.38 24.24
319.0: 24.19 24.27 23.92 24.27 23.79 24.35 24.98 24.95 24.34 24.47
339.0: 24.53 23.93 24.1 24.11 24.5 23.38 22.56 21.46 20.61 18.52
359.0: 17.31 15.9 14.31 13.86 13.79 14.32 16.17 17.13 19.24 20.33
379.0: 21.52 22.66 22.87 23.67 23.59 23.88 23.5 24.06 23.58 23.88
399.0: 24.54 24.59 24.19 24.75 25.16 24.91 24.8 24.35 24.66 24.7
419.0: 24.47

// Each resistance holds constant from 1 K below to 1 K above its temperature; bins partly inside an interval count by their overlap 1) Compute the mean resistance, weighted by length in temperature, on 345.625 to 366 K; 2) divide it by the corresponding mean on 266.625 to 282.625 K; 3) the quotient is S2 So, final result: 0.81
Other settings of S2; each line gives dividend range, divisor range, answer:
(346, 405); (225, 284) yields 0.88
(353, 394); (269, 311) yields 0.80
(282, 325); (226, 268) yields 1.05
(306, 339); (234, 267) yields 1.04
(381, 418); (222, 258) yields 1.04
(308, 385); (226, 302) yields 0.91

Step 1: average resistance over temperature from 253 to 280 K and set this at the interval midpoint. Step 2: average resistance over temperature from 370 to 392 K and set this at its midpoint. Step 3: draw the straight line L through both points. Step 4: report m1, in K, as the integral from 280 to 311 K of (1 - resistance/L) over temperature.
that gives -2.14 K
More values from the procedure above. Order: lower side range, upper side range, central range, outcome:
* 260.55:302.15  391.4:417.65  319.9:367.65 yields 4.9 K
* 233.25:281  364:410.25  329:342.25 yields -1.3 K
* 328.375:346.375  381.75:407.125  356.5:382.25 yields 7.3 K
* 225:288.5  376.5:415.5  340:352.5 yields 0.0 K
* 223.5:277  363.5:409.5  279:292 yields -1.0 K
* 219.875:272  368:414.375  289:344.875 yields -3.7 K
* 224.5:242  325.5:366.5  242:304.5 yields -3.5 K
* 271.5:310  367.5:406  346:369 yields 4.2 K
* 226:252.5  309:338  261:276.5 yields 0.1 K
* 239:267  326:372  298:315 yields -1.9 K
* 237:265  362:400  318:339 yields -2.7 K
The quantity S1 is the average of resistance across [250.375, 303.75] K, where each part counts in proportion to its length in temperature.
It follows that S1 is 24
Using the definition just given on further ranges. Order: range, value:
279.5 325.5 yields 24.5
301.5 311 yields 24.5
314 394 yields 21.7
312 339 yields 24.3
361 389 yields 18.8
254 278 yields 23.4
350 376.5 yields 17.4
